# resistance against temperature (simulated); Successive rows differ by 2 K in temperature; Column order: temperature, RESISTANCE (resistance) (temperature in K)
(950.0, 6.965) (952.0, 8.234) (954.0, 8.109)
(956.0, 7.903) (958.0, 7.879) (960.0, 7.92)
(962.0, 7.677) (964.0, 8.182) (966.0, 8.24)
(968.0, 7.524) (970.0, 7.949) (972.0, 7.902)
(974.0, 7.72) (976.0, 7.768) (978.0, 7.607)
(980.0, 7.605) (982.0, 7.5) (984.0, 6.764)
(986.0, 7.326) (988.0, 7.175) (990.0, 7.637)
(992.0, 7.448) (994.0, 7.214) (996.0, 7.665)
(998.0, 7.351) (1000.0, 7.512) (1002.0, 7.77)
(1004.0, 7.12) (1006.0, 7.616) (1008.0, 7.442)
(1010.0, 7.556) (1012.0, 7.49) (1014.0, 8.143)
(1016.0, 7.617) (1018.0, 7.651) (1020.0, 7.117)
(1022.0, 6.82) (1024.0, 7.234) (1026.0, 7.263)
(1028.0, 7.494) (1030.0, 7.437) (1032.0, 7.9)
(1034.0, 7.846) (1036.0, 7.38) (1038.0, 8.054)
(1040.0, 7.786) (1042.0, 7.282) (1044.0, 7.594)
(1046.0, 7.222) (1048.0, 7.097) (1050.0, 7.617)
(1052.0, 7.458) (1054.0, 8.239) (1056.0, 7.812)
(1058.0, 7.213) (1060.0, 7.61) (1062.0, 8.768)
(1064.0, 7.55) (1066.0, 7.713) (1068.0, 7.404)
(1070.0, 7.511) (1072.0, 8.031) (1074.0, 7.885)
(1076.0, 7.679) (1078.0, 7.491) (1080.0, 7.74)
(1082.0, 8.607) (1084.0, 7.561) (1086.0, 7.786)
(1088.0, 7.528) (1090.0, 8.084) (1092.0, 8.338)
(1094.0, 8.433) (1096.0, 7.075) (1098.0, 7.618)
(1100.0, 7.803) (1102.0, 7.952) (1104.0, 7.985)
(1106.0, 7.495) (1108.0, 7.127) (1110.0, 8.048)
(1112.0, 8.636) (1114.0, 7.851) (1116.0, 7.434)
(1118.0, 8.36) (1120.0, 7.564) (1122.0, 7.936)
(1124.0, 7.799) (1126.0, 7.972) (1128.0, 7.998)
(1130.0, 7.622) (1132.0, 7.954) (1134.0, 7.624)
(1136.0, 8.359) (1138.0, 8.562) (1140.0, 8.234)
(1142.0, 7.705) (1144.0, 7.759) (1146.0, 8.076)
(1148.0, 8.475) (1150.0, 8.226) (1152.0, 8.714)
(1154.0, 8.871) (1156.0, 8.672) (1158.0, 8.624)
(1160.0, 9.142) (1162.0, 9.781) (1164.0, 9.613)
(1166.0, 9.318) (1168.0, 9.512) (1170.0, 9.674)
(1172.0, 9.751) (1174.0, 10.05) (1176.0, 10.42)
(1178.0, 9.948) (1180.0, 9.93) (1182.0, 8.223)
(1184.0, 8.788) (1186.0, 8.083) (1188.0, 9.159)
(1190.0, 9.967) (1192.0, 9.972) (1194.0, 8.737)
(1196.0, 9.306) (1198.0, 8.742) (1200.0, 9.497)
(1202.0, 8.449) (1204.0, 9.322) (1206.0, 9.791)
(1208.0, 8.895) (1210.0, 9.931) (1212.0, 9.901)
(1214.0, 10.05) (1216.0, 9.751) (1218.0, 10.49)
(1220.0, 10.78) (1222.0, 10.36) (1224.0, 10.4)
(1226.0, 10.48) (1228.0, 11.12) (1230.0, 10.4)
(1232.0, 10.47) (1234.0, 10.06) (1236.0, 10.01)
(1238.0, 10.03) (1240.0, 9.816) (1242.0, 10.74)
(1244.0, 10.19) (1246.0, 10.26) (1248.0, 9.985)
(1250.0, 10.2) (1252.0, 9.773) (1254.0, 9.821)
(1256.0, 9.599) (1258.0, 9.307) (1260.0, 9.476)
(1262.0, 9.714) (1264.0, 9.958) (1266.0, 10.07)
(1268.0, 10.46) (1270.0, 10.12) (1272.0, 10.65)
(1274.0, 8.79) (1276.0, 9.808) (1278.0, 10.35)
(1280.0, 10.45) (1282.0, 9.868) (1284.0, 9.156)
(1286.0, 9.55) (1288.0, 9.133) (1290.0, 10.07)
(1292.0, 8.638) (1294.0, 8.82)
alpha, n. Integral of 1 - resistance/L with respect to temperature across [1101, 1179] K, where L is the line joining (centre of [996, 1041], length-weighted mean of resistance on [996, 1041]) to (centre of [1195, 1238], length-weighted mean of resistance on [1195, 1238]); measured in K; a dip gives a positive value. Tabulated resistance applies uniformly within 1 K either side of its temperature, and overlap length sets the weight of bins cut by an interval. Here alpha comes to 4.6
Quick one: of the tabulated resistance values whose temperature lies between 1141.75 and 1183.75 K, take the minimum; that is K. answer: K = 7.705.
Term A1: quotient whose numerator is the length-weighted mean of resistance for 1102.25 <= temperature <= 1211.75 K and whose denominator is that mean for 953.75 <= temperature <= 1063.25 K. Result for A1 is 1.14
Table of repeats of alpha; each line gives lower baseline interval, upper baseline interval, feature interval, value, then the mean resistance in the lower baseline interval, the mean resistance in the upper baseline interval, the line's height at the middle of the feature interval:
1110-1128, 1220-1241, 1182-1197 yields 0.6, 7.95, 10.3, 9.46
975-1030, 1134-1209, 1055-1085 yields 1.1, 7.44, 9.02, 8.07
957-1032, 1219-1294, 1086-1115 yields 2.3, 7.55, 9.99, 8.54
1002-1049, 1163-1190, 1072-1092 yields 0.9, 7.49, 9.44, 8.22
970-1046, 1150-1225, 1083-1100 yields 1.2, 7.51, 9.46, 8.42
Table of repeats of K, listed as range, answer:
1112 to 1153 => 7.434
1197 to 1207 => 8.449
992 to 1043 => 6.82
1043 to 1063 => 7.097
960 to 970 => 7.524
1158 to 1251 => 8.083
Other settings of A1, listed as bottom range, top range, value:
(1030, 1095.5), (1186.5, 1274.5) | 1.28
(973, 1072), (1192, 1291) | 1.31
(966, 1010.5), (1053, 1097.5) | 1.04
